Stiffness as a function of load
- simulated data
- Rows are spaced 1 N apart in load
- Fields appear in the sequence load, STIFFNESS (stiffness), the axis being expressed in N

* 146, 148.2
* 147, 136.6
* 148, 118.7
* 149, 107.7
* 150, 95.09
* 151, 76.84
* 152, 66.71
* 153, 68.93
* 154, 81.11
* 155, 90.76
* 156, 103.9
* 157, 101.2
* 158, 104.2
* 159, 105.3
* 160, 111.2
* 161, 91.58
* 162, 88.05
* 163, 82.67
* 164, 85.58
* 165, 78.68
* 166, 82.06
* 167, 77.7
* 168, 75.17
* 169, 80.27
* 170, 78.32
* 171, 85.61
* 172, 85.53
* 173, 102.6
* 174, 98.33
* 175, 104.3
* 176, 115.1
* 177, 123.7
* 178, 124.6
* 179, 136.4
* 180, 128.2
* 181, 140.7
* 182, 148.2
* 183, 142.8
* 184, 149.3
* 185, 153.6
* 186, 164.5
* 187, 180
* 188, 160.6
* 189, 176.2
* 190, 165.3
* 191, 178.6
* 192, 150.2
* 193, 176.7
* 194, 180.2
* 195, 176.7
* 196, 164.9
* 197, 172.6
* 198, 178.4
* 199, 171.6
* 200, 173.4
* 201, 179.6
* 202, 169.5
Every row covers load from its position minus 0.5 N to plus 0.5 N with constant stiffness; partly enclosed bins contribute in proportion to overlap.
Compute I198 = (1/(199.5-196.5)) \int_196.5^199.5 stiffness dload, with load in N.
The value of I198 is 174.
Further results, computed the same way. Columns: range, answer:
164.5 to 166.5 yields 80.4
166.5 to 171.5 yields 79.4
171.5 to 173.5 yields 94.1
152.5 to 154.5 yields 75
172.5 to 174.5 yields 100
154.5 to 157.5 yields 98.6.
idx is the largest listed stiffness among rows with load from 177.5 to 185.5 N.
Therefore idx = 153.6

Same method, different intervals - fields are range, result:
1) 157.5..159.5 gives 105.3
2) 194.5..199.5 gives 178.4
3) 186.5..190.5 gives 180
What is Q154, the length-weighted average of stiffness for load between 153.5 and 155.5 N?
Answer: 85.9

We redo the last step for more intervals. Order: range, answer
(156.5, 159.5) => 104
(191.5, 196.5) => 170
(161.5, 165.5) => 83.7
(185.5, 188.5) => 168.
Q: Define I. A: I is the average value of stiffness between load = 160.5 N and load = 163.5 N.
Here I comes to 87.4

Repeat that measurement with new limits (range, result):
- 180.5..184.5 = 145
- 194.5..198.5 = 173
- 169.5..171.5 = 82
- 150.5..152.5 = 71.8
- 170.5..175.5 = 95.3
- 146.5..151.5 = 107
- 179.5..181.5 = 134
